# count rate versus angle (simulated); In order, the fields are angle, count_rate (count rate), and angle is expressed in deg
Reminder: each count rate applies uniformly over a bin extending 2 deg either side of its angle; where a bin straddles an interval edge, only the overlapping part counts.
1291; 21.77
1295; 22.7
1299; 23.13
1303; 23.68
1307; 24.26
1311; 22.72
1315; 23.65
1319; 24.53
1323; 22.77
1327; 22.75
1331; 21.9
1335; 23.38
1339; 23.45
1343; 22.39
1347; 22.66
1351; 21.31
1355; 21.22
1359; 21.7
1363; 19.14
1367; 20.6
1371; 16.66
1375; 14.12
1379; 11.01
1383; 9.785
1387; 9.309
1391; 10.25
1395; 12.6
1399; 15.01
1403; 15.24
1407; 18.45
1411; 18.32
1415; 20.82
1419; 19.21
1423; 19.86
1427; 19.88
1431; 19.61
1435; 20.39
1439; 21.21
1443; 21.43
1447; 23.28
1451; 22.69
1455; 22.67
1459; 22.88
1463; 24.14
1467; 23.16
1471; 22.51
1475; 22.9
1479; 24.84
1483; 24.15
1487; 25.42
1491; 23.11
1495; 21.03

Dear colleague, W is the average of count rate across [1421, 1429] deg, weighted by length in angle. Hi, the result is 19.9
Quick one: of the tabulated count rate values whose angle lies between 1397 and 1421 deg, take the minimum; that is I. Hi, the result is 15.01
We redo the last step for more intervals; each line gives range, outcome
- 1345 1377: 14.12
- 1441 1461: 21.43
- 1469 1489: 22.51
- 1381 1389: 9.309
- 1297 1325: 22.72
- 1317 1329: 22.75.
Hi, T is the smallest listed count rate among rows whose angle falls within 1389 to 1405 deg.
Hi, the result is 10.25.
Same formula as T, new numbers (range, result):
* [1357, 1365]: 19.14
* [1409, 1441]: 18.32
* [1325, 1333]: 21.9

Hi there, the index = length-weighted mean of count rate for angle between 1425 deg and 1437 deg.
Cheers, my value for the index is 20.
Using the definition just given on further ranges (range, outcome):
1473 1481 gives 23.9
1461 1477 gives 23.2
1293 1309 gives 23.4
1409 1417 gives 19.6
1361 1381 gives 16.3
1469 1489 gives 24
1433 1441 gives 20.8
